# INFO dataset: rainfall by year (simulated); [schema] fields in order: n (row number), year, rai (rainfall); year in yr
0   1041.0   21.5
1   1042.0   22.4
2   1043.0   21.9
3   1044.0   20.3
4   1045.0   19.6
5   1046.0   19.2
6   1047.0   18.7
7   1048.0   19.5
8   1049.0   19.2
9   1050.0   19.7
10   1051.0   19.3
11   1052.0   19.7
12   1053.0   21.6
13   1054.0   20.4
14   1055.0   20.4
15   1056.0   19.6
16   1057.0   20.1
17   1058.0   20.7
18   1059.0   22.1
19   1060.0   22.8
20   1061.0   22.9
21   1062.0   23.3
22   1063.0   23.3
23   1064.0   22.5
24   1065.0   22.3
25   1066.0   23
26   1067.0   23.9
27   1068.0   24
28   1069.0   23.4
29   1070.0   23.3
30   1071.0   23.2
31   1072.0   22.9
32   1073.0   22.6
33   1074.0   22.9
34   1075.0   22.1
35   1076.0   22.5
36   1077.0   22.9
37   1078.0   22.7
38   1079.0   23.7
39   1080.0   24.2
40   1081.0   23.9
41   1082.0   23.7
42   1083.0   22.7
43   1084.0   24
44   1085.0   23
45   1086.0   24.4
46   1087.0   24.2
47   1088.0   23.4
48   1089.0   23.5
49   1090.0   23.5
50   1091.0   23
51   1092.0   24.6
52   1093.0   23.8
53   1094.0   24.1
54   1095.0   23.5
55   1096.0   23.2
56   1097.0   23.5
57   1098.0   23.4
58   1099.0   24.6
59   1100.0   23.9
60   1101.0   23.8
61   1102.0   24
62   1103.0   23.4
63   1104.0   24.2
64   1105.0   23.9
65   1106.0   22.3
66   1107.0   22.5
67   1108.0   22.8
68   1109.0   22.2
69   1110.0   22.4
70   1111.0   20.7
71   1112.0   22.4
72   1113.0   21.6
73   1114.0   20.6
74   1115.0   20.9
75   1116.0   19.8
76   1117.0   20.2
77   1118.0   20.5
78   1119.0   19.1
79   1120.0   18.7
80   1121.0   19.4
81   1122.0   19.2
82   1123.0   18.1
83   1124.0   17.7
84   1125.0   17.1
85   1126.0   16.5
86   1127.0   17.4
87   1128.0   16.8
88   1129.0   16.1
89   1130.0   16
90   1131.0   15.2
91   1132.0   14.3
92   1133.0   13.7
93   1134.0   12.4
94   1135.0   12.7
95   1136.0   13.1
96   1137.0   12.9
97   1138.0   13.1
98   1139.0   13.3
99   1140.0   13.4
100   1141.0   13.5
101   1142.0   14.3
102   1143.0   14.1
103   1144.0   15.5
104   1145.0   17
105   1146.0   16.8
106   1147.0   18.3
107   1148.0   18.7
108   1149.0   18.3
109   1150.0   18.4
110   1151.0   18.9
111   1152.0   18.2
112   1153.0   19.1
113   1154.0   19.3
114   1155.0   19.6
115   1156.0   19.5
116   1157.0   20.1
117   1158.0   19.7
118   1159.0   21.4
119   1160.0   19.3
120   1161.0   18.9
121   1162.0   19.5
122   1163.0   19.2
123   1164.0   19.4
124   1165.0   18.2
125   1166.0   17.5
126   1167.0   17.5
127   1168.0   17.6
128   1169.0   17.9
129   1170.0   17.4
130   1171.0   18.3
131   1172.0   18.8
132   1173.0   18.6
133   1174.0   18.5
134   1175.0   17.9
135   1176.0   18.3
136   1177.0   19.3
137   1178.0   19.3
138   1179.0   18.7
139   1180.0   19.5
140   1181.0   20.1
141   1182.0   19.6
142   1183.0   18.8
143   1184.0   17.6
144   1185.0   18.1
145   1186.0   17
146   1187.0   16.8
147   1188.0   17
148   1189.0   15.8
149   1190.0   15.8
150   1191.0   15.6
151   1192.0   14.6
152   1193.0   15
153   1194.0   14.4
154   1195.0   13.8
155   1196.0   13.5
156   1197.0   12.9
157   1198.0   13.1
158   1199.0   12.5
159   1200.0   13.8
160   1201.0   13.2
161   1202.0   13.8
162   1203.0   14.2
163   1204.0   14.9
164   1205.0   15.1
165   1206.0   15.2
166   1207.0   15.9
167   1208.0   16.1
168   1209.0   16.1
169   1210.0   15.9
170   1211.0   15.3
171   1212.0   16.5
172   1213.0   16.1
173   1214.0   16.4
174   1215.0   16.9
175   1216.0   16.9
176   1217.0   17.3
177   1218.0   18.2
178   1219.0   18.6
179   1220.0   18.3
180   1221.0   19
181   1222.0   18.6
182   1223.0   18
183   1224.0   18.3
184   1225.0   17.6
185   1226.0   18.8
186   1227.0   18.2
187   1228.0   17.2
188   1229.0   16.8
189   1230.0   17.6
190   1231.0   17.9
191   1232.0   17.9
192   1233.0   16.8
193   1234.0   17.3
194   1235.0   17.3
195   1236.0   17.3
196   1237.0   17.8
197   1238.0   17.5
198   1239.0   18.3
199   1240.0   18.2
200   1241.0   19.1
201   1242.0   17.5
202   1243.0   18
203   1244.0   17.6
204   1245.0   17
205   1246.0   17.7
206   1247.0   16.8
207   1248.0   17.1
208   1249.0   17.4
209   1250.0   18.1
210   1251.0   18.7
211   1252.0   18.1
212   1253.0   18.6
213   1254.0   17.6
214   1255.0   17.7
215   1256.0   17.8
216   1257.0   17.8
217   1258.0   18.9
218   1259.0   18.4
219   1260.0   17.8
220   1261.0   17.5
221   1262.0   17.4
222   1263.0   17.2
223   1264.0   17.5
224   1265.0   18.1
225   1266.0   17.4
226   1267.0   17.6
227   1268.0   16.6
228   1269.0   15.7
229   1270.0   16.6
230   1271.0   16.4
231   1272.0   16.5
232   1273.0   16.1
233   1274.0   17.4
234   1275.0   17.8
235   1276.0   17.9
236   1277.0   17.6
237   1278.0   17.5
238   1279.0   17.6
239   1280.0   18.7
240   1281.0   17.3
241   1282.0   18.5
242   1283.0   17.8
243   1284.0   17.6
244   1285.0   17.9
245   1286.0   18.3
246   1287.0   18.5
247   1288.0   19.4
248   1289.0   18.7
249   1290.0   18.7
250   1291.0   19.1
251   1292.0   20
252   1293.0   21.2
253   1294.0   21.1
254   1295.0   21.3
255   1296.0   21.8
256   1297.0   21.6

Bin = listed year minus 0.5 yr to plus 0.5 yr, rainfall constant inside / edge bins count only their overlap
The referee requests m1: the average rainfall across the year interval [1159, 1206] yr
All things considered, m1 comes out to 16.9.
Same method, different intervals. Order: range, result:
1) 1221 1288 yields 17.7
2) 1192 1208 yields 14.2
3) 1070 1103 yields 23.5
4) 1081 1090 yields 23.6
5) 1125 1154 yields 15.7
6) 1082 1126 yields 22.1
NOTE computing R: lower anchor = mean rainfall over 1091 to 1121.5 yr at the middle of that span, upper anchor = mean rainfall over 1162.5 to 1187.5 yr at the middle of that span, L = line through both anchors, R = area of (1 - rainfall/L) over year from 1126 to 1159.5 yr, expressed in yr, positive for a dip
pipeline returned 6.3 yr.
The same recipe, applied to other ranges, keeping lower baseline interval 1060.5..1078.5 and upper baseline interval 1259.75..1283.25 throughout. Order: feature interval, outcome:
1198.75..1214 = 3.3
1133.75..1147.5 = 4.3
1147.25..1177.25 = 2.4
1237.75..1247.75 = 0.2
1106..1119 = 0.3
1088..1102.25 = -0.9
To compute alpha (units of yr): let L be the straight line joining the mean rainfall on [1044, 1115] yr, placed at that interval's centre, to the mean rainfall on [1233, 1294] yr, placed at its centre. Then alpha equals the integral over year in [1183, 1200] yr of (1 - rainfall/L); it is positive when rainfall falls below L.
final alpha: 3.8 yr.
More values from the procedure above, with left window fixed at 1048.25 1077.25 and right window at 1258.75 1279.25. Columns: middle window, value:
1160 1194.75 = 2.70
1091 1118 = -2.26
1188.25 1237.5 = 6.07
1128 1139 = 3.40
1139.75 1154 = 2.21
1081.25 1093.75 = -1.35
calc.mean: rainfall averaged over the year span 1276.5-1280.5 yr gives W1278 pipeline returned 17.9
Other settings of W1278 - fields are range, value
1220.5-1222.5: 18.8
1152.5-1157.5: 19.5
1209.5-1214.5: 16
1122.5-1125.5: 17.6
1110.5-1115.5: 21.2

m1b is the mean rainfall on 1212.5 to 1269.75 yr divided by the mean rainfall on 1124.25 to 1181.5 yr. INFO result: 1.02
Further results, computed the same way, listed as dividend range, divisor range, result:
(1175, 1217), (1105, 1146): 0.92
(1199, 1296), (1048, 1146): 0.85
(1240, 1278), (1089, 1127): 0.81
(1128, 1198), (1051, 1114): 0.74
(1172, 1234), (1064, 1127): 0.75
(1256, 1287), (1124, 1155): 1.10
